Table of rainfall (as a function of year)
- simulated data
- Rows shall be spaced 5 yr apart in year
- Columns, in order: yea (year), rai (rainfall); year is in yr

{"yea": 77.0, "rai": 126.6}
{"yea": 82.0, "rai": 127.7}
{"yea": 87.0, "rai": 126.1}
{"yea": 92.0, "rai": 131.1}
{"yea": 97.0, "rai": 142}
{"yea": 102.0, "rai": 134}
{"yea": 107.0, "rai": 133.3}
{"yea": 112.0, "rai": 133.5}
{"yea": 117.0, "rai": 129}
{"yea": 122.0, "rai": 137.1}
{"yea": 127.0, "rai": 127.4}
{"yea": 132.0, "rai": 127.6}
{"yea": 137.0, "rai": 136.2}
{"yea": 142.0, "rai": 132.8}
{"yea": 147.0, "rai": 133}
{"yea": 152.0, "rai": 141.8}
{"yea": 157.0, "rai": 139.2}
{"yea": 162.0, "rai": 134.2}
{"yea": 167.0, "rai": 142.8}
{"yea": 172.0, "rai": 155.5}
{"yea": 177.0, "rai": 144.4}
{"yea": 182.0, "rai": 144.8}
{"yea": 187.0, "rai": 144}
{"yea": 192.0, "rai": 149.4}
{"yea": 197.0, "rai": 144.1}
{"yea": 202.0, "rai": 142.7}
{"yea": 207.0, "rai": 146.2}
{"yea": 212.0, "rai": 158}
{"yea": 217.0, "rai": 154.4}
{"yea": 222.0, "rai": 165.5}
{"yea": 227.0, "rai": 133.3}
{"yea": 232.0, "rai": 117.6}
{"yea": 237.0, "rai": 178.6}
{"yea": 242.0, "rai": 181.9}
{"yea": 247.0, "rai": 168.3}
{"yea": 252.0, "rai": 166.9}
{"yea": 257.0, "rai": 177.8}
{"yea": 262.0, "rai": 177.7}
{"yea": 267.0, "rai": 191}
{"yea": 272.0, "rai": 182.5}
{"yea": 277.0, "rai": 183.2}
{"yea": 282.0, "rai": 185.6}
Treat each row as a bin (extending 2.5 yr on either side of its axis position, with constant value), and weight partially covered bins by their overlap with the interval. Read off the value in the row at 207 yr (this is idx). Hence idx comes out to 146.2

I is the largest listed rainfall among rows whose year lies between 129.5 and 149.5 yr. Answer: 136.2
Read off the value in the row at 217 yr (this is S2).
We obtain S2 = 154.4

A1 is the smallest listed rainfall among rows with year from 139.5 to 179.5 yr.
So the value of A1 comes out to 132.8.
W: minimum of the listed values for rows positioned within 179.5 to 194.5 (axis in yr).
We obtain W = 144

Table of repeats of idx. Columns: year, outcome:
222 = 165.5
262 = 177.7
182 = 144.8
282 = 185.6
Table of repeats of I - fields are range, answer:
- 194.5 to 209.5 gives 146.2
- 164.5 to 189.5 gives 155.5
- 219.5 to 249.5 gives 181.9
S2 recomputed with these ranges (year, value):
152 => 141.8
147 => 133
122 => 137.1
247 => 168.3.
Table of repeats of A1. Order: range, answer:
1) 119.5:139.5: 127.4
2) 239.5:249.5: 168.3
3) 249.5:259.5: 166.9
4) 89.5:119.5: 129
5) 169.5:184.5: 144.4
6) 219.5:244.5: 117.6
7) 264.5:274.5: 182.5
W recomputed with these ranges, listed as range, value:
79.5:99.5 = 126.1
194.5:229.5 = 133.3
